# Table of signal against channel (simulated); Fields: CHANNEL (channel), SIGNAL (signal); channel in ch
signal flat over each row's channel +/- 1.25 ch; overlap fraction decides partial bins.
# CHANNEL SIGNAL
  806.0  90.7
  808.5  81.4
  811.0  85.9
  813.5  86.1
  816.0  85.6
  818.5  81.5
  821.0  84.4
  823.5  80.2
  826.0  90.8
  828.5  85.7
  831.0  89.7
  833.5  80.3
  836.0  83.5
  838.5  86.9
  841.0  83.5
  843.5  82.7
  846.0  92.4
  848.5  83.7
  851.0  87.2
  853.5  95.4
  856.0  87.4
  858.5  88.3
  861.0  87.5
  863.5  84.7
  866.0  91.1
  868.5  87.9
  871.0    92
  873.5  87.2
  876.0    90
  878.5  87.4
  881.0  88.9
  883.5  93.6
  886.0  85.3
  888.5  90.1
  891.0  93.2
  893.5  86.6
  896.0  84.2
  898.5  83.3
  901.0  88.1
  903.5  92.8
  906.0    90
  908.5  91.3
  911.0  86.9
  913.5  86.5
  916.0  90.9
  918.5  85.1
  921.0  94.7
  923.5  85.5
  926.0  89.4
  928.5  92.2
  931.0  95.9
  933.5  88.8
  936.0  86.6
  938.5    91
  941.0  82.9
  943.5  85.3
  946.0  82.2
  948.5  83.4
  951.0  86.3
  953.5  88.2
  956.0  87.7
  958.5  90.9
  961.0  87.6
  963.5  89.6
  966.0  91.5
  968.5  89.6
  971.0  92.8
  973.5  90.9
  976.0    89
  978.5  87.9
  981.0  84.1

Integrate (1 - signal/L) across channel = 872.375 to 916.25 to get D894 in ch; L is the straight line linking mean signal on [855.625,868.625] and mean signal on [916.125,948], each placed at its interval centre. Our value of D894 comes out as -0.3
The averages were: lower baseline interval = 87.8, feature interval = 88.6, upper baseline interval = 88.3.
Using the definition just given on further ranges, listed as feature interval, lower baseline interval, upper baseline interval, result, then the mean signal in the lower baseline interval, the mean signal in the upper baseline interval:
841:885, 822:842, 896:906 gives -1.1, 85.1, 87.8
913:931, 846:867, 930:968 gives -0.4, 88.4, 87.8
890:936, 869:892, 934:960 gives -0.5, 89.6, 86.5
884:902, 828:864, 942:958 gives -0.3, 86.7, 85.7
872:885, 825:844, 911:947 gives -0.4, 85.4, 88.3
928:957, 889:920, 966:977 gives 0.7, 88.3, 90.7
